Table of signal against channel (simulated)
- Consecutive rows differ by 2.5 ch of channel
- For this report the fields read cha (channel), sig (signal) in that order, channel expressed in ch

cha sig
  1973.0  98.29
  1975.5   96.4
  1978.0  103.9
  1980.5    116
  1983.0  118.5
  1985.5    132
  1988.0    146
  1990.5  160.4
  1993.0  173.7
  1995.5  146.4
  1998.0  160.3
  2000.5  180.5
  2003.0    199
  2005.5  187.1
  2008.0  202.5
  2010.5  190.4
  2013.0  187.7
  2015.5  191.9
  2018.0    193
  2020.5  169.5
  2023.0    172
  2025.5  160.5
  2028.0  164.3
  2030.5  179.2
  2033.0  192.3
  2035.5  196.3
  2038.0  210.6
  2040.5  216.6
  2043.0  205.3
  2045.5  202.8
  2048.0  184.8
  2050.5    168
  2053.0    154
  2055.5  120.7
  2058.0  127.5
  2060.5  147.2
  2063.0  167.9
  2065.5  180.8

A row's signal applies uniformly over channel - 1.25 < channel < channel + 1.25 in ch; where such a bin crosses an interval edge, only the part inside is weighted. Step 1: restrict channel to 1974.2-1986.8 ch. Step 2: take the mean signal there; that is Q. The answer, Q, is 113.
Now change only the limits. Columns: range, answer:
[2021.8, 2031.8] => 169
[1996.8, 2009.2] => 186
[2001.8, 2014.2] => 193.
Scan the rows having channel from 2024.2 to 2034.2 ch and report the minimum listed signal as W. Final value 160.5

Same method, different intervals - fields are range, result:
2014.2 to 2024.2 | 169.5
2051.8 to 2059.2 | 120.7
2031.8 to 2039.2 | 192.3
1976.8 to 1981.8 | 103.9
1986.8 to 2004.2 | 146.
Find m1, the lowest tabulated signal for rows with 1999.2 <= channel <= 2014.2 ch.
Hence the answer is 180.5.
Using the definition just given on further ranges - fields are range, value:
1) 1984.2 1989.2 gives 132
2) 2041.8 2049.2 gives 184.8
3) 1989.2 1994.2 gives 160.4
